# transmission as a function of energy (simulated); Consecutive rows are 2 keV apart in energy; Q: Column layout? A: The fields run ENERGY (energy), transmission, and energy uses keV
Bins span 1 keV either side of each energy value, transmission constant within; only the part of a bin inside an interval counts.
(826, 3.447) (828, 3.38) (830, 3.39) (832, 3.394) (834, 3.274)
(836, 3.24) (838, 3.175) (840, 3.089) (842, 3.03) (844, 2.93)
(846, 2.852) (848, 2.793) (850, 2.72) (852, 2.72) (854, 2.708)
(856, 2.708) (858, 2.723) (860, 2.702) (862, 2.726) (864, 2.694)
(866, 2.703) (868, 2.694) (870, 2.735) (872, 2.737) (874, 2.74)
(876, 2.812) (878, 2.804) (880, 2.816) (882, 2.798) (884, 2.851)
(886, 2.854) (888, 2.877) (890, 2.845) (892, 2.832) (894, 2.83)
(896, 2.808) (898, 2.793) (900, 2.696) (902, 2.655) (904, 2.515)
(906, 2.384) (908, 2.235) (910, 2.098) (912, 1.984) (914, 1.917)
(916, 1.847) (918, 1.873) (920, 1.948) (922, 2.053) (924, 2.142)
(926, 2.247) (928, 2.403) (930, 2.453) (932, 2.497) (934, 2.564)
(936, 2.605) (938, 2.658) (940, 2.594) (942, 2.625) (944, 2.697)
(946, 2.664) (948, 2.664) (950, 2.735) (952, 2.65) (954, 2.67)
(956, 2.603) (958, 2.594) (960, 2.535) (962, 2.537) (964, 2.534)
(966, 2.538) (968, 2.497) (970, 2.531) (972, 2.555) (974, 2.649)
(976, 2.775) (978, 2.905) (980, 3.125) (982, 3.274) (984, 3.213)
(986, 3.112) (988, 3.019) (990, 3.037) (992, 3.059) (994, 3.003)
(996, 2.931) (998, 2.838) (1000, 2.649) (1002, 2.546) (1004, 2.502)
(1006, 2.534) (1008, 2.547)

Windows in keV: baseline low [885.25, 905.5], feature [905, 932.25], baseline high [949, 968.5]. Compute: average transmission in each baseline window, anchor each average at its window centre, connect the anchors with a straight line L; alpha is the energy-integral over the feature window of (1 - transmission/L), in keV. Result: 5.6 keV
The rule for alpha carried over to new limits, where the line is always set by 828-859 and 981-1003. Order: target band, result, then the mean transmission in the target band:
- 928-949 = 2.73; 2.59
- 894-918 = 5.05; 2.36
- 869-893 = 1.45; 2.81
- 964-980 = 1.69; 2.66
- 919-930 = 2.94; 2.19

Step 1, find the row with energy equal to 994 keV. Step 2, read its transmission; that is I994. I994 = 3.003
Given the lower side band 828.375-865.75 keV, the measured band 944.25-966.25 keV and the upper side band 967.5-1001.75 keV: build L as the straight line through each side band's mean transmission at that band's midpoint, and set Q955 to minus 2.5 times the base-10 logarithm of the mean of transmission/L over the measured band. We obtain 0.11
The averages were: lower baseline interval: 2.94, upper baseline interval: 2.89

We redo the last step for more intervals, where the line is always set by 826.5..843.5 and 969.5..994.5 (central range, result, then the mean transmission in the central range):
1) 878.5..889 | 0.112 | 2.84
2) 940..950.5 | 0.136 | 2.67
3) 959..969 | 0.181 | 2.53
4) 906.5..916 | 0.444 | 2.05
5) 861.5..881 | 0.156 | 2.75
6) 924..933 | 0.276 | 2.37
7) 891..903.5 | 0.133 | 2.76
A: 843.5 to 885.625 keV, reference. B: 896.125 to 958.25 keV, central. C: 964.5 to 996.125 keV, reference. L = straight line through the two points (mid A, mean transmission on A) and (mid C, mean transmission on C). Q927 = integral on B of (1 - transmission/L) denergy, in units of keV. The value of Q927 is 8.8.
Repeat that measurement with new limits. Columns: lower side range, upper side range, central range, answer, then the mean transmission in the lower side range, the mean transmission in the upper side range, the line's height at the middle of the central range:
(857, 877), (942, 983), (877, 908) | -0.3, 2.73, 2.69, 2.72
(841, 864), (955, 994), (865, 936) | 6.9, 2.78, 2.8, 2.79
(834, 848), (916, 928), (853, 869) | 0.6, 3.05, 2.06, 2.81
